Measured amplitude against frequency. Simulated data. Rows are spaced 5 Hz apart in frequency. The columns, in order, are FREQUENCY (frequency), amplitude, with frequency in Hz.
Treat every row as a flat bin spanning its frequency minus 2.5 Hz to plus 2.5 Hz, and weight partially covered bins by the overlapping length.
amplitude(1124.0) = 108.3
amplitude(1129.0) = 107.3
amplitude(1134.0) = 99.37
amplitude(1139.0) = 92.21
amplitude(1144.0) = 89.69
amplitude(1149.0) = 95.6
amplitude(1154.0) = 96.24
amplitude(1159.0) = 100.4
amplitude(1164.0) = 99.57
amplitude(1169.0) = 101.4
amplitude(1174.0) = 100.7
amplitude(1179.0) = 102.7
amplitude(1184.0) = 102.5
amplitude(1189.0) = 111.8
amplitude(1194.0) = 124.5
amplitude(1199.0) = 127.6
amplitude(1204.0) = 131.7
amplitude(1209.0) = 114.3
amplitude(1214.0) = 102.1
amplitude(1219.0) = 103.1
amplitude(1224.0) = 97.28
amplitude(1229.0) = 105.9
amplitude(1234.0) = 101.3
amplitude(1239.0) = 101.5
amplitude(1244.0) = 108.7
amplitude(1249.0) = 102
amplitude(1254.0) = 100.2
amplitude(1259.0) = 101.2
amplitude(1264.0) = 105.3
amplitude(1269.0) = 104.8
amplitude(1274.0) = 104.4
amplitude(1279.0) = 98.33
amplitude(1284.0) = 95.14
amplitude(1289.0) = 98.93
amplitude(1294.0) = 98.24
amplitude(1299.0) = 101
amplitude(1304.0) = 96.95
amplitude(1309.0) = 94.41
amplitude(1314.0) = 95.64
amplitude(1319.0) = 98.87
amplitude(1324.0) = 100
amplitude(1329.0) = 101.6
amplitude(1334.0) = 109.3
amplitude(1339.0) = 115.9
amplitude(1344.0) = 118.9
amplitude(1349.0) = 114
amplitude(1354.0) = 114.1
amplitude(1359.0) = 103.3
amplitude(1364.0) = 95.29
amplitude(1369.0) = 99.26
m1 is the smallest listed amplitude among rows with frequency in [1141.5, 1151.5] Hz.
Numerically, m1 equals 89.69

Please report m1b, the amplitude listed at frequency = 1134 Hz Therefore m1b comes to 99.37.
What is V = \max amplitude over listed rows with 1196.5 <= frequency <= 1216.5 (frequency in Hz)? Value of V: 131.7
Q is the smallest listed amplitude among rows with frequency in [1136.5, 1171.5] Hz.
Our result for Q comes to 89.69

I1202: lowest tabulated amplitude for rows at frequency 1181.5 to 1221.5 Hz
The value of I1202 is 102.1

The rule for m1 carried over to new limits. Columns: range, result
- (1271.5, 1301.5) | 95.14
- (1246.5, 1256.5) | 100.2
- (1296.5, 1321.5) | 94.41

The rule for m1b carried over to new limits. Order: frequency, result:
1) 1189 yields 111.8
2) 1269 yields 104.8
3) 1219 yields 103.1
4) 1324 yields 100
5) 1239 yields 101.5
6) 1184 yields 102.5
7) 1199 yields 127.6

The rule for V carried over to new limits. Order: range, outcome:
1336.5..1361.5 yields 118.9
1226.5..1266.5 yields 108.7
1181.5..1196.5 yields 124.5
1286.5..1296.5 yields 98.93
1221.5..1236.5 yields 105.9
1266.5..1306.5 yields 104.8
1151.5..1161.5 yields 100.4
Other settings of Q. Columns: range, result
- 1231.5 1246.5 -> 101.3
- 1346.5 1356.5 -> 114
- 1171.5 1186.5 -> 100.7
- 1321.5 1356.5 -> 100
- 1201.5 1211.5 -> 114.3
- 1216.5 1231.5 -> 97.28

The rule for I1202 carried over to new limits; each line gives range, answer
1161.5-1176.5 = 99.57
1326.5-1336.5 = 101.6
